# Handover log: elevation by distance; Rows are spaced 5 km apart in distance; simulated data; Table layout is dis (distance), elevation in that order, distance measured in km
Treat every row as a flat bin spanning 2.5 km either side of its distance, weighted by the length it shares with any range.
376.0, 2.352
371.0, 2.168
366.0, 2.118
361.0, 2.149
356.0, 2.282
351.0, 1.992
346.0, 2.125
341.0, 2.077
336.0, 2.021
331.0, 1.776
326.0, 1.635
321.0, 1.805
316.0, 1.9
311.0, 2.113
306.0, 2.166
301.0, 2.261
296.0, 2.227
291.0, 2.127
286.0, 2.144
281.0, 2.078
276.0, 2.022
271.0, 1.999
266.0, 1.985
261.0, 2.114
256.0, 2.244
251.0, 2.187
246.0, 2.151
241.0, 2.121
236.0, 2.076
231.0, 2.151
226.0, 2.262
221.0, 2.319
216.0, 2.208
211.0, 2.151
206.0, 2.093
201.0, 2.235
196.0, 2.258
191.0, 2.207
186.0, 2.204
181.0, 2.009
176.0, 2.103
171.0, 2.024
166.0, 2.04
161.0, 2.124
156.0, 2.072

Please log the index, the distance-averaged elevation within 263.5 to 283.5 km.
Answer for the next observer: 2.02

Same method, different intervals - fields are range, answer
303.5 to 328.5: 1.92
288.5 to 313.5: 2.18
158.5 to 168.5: 2.08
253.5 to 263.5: 2.18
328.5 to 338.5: 1.9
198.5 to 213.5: 2.16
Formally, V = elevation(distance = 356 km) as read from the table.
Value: 2.282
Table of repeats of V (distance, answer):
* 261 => 2.114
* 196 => 2.258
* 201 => 2.235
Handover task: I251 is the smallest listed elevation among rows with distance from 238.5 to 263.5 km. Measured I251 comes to 2.114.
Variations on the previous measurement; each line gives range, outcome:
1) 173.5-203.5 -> 2.009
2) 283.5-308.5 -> 2.127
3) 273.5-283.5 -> 2.022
